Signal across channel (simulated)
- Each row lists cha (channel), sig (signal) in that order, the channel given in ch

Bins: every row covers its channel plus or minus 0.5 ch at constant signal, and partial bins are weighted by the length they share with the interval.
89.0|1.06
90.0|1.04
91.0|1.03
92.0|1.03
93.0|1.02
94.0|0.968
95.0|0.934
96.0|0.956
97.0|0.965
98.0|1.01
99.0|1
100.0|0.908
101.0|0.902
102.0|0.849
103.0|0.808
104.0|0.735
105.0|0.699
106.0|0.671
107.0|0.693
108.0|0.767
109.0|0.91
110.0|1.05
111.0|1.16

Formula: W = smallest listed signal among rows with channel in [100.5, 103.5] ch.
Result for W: 0.808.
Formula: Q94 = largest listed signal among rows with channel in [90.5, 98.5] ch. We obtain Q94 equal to 1.03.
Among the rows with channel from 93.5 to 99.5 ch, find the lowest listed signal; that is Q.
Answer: 0.934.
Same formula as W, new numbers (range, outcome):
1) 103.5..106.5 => 0.671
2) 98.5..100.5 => 0.908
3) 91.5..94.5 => 0.968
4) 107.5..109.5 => 0.767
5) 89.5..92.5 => 1.03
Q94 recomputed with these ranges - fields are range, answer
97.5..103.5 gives 1.01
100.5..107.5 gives 0.902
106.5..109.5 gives 0.91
